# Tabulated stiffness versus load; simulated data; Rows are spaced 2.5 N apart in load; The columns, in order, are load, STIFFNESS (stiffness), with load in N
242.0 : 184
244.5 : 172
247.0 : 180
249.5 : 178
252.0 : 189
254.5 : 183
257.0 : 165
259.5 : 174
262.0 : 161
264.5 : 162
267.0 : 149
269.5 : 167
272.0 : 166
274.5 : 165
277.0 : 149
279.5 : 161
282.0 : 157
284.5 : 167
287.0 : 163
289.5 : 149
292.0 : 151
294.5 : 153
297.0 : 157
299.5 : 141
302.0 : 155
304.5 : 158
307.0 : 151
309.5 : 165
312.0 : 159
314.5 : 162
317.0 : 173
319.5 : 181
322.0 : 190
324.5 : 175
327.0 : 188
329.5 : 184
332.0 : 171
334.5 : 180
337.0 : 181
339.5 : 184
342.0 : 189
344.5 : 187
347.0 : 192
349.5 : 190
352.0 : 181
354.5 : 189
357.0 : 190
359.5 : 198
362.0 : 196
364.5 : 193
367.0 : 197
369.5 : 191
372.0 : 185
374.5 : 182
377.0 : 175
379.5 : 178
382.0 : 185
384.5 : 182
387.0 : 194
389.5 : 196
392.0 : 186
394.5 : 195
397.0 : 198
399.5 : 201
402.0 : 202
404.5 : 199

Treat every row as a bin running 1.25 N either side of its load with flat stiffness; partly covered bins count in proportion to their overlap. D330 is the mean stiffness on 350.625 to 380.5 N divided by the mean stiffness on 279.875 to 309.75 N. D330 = 1.21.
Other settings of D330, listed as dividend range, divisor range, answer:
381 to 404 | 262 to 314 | 1.23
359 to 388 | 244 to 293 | 1.13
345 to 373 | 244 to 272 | 1.12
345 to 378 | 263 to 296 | 1.19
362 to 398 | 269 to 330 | 1.16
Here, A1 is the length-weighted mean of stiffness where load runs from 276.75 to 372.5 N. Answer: 174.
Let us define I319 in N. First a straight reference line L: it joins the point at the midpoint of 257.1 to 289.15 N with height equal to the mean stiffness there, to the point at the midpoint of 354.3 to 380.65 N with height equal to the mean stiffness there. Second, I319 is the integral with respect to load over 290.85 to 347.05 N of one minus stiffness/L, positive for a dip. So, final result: 1.5 N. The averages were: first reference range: 162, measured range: 170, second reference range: 189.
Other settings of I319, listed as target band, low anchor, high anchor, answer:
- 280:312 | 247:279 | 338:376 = 3.5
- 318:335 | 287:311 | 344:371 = -1.0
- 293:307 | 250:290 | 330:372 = 1.7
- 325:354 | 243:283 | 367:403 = -0.5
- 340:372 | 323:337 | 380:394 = -1.2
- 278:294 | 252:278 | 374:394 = 1.1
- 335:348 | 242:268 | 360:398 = -0.2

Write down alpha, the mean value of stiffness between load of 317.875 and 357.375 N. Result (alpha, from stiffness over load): 184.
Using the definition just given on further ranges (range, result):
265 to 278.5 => 159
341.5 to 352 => 189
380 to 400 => 191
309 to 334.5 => 175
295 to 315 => 156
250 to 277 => 167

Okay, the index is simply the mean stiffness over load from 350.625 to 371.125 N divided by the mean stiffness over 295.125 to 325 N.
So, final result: 1.17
